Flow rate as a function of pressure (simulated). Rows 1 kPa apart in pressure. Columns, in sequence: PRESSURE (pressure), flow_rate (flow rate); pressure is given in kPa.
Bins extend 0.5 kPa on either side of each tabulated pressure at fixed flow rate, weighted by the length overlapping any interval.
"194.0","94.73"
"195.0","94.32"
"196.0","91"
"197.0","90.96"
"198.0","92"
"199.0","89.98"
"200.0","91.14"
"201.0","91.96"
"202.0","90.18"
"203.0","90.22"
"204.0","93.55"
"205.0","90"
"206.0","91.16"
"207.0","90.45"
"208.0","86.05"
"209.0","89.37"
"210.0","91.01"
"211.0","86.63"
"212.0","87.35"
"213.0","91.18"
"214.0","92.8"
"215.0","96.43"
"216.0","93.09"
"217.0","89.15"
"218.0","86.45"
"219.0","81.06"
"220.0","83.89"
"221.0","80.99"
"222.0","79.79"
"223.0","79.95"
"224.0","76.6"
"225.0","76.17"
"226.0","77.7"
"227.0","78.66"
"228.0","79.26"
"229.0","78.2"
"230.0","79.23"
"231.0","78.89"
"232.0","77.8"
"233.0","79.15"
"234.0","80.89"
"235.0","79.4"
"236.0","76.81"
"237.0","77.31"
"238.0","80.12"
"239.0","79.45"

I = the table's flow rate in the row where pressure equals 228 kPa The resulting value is 79.26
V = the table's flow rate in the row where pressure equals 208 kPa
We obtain 86.05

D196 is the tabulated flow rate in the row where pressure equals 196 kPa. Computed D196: 91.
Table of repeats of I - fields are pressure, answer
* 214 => 92.8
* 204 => 93.55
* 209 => 89.37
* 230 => 79.23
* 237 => 77.31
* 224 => 76.6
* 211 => 86.63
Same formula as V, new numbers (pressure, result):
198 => 92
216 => 93.09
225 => 76.17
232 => 77.8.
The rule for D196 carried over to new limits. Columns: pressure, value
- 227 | 78.66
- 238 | 80.12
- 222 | 79.79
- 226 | 77.7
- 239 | 79.45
